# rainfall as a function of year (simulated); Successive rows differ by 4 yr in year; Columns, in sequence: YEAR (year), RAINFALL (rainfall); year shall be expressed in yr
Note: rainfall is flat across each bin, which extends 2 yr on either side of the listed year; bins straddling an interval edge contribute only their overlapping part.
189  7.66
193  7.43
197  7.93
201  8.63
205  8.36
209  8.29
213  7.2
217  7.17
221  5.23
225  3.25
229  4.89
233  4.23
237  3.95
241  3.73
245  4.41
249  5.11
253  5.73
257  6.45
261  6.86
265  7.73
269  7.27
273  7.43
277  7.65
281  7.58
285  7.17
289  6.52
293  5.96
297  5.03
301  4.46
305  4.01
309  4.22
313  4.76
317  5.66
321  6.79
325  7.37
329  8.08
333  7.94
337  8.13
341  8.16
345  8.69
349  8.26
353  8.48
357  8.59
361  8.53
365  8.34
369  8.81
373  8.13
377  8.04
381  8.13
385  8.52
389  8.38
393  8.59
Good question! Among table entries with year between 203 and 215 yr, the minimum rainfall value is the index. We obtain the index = 7.2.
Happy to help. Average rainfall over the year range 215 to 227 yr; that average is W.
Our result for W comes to 5.22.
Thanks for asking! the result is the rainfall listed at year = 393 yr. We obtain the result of 8.59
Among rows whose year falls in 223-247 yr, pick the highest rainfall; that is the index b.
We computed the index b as 4.89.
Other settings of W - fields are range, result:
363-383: 8.29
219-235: 4.4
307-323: 5.36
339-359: 8.44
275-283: 7.62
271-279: 7.54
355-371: 8.57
